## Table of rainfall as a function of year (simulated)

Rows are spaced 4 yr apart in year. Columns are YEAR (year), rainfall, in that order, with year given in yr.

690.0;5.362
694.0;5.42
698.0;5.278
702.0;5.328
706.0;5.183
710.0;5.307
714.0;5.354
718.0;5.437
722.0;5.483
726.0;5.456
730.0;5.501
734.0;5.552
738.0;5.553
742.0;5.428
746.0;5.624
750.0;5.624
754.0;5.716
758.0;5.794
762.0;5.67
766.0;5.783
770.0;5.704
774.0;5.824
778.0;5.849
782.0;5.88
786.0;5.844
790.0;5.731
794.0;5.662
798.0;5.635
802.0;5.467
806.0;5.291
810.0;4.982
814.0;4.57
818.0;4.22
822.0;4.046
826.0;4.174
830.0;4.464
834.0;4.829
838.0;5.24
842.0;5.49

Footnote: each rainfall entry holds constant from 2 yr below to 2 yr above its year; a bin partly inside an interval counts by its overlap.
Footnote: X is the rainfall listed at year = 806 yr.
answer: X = 5.291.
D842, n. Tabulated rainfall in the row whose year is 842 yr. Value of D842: 5.49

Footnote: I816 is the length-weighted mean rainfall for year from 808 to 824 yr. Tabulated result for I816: 4.45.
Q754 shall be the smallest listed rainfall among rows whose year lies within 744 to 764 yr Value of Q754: 5.624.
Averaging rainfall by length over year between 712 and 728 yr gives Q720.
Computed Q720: 5.43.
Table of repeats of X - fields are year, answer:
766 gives 5.783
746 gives 5.624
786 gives 5.844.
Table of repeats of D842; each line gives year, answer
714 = 5.354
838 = 5.24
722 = 5.483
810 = 4.982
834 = 4.829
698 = 5.278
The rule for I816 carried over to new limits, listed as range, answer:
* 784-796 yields 5.75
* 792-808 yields 5.51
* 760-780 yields 5.77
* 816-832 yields 4.23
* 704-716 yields 5.28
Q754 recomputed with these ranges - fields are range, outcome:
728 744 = 5.428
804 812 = 4.982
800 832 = 4.046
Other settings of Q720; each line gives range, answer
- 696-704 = 5.3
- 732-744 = 5.51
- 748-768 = 5.72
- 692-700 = 5.35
